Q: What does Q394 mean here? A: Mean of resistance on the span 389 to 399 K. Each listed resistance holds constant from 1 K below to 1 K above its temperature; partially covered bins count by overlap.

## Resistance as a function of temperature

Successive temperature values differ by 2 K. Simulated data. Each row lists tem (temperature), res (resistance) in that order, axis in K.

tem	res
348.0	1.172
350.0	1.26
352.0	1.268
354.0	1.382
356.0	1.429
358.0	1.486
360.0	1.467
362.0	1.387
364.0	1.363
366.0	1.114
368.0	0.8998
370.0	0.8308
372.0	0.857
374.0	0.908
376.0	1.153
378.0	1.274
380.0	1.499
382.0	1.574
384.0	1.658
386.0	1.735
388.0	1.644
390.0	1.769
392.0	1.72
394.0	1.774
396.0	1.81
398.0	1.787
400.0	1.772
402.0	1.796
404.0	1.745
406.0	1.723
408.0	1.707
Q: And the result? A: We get 1.77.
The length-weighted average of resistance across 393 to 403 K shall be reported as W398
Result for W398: 1.79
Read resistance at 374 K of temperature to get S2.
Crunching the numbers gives 0.908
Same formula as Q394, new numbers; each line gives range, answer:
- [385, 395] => 1.73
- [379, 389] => 1.62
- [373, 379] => 1.11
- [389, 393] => 1.74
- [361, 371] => 1.12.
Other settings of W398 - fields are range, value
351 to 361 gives 1.41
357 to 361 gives 1.48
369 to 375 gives 0.865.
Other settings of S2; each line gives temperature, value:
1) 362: 1.387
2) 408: 1.707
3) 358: 1.486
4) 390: 1.769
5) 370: 0.8308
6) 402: 1.796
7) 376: 1.153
